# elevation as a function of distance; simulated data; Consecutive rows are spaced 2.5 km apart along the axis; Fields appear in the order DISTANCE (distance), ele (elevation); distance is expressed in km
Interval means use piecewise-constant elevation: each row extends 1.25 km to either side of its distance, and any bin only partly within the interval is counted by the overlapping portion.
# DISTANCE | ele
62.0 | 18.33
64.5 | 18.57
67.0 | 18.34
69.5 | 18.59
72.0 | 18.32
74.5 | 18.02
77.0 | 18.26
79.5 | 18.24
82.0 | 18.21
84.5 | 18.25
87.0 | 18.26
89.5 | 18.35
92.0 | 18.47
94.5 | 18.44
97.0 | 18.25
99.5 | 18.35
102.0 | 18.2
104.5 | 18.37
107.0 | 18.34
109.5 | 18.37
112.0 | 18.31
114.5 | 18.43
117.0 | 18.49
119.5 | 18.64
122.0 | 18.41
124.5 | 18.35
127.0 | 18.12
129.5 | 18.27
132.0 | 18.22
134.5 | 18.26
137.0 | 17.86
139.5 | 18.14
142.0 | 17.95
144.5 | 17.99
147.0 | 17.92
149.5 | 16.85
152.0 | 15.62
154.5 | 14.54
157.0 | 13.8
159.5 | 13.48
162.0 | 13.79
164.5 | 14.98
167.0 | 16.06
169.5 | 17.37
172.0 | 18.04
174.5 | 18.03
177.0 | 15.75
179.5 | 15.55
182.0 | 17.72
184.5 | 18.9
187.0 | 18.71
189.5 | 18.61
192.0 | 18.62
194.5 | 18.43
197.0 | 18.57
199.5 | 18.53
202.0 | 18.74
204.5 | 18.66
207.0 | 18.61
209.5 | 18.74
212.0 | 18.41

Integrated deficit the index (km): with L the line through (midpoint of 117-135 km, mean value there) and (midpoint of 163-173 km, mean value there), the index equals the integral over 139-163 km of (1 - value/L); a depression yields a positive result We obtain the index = 1.8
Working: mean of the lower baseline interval 18.3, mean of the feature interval 16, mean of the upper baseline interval 16.5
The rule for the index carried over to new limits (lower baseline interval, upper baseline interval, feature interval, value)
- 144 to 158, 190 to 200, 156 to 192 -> 1.69 km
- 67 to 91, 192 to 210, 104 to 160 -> 2.64 km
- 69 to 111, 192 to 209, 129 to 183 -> 5.44 km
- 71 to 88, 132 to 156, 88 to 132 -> -1.48 km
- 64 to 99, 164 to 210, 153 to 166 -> 2.74 km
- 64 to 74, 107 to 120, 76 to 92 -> 0.12 km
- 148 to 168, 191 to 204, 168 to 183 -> -0.48 km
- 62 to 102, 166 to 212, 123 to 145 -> 0.04 km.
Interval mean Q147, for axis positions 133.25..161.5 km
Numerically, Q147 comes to 16.5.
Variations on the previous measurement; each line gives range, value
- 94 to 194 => 17.5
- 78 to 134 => 18.3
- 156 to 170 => 14.8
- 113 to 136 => 18.3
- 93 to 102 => 18.3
